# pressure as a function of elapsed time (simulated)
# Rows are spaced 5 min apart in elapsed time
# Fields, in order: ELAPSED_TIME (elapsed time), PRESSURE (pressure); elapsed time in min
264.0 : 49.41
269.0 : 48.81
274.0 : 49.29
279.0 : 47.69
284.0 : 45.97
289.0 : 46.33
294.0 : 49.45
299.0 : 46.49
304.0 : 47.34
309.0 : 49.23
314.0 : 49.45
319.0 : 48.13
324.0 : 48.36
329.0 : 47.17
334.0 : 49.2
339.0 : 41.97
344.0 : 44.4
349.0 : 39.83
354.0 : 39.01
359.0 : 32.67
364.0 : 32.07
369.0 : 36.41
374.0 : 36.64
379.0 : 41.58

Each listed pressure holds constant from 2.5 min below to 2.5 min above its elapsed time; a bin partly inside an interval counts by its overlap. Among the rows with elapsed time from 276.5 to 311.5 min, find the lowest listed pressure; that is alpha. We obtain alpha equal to 45.97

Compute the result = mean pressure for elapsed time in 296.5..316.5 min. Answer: 48.1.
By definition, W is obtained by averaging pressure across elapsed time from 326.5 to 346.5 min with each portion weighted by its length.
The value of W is 45.7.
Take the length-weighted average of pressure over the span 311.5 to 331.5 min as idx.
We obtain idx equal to 48.3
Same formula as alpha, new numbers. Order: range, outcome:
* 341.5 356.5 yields 39.01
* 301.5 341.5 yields 41.97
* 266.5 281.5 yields 47.69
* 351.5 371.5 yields 32.07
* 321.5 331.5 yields 47.17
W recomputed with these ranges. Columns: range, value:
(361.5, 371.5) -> 34.2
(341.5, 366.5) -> 37.6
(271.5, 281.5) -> 48.5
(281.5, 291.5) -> 46.1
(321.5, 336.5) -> 48.2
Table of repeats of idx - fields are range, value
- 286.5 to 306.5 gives 47.4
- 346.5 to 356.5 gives 39.4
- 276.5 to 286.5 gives 46.8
